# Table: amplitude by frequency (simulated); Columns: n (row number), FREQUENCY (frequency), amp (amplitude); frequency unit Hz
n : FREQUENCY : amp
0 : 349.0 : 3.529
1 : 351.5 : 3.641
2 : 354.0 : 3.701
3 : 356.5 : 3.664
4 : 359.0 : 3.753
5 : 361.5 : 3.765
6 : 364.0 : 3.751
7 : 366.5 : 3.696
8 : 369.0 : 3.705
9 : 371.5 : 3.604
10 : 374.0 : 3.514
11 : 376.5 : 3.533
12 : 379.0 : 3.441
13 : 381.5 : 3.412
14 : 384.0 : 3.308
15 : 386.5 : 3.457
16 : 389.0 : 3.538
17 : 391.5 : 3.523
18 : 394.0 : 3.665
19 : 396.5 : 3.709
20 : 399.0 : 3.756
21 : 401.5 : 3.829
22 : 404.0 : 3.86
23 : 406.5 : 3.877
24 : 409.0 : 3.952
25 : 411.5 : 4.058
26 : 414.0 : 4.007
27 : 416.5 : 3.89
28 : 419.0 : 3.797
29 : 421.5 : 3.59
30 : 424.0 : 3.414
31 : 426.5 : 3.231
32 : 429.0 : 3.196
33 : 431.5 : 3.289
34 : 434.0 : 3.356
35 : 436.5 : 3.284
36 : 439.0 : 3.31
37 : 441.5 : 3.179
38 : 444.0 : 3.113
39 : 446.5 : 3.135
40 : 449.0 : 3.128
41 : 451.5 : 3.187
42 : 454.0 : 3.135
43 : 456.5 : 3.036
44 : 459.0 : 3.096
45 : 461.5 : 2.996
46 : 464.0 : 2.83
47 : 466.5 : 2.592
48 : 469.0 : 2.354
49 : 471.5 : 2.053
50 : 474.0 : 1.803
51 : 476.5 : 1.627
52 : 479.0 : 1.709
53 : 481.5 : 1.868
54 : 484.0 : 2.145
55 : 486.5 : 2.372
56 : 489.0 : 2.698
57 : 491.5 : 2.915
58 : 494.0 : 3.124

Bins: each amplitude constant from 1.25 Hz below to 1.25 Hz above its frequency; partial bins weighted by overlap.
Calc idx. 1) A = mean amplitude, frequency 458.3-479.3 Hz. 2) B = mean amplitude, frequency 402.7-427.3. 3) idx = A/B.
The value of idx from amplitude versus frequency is 0.6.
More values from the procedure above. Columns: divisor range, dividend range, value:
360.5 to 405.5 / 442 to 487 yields 0.71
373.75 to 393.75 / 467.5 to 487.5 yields 0.57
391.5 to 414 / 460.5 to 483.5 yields 0.57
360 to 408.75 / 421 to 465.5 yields 0.88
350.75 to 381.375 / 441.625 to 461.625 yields 0.86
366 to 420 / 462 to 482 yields 0.58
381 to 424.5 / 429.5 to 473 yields 0.81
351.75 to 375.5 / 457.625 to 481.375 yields 0.63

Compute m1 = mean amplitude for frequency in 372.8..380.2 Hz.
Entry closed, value 3.5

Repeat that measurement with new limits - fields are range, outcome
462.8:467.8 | 2.71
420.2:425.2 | 3.51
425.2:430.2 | 3.22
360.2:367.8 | 3.74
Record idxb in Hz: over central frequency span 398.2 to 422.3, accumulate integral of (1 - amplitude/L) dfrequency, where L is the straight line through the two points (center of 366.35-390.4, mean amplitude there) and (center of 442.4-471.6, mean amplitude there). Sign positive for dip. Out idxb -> -4.4 Hz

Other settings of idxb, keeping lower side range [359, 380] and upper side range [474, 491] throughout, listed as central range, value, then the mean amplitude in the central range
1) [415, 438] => -4.8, 3.45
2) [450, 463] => -3.4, 3.09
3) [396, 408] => -2.4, 3.82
